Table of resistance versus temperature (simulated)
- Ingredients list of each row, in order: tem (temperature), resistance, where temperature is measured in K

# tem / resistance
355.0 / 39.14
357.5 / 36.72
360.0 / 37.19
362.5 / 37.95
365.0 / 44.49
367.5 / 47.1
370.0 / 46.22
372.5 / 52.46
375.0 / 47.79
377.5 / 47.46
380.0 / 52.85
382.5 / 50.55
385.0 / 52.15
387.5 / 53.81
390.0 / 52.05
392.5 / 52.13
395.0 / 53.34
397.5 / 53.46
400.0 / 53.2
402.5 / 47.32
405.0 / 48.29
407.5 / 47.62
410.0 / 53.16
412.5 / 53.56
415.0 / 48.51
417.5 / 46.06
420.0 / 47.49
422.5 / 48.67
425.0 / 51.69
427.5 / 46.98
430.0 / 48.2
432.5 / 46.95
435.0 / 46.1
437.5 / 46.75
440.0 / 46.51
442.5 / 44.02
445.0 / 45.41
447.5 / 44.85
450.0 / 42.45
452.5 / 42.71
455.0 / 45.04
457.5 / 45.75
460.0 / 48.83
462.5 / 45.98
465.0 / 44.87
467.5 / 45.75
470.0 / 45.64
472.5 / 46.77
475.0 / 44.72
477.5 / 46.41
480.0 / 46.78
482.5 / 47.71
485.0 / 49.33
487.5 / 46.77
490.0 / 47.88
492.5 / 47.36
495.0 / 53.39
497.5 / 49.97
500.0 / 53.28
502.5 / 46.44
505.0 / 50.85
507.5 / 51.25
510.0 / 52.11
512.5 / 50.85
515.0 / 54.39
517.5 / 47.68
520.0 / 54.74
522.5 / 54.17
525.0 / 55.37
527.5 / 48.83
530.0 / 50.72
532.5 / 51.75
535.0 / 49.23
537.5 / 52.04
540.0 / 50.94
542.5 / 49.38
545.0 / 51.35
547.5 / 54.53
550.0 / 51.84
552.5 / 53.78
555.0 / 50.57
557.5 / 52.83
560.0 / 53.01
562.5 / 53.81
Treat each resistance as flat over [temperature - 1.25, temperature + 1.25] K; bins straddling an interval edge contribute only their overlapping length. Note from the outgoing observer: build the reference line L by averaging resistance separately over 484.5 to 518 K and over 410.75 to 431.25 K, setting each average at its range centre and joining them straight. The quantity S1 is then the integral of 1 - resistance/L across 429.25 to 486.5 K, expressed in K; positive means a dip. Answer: 4.1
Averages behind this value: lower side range 49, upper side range 50.2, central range 46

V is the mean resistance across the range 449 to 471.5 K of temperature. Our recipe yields 45.3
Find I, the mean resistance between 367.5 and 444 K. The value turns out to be 49.5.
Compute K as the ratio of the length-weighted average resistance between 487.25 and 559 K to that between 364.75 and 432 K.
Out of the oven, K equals 1.0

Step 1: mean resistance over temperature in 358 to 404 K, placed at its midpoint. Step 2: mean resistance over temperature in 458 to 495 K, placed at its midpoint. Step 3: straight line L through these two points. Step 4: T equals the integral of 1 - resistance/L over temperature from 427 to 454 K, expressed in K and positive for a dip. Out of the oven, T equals 1.2 K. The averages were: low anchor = 48.8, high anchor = 47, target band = 45.5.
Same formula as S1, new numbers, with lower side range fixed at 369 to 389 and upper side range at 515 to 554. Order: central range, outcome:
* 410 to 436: 1.1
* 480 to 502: 1.0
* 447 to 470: 2.7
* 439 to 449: 1.2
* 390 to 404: -0.3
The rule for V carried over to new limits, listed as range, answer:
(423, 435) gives 48.2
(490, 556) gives 51.4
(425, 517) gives 47.5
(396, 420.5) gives 50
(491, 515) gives 50.8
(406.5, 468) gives 47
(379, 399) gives 52.5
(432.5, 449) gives 45.7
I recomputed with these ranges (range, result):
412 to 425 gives 48.9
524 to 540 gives 51.2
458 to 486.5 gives 46.6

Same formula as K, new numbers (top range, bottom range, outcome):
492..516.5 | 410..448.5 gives 1.07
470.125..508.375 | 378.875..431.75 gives 0.96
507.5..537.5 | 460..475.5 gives 1.13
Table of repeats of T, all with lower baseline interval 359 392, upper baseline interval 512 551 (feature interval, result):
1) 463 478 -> 1.4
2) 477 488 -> 0.7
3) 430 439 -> 0.5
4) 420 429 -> 0.1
